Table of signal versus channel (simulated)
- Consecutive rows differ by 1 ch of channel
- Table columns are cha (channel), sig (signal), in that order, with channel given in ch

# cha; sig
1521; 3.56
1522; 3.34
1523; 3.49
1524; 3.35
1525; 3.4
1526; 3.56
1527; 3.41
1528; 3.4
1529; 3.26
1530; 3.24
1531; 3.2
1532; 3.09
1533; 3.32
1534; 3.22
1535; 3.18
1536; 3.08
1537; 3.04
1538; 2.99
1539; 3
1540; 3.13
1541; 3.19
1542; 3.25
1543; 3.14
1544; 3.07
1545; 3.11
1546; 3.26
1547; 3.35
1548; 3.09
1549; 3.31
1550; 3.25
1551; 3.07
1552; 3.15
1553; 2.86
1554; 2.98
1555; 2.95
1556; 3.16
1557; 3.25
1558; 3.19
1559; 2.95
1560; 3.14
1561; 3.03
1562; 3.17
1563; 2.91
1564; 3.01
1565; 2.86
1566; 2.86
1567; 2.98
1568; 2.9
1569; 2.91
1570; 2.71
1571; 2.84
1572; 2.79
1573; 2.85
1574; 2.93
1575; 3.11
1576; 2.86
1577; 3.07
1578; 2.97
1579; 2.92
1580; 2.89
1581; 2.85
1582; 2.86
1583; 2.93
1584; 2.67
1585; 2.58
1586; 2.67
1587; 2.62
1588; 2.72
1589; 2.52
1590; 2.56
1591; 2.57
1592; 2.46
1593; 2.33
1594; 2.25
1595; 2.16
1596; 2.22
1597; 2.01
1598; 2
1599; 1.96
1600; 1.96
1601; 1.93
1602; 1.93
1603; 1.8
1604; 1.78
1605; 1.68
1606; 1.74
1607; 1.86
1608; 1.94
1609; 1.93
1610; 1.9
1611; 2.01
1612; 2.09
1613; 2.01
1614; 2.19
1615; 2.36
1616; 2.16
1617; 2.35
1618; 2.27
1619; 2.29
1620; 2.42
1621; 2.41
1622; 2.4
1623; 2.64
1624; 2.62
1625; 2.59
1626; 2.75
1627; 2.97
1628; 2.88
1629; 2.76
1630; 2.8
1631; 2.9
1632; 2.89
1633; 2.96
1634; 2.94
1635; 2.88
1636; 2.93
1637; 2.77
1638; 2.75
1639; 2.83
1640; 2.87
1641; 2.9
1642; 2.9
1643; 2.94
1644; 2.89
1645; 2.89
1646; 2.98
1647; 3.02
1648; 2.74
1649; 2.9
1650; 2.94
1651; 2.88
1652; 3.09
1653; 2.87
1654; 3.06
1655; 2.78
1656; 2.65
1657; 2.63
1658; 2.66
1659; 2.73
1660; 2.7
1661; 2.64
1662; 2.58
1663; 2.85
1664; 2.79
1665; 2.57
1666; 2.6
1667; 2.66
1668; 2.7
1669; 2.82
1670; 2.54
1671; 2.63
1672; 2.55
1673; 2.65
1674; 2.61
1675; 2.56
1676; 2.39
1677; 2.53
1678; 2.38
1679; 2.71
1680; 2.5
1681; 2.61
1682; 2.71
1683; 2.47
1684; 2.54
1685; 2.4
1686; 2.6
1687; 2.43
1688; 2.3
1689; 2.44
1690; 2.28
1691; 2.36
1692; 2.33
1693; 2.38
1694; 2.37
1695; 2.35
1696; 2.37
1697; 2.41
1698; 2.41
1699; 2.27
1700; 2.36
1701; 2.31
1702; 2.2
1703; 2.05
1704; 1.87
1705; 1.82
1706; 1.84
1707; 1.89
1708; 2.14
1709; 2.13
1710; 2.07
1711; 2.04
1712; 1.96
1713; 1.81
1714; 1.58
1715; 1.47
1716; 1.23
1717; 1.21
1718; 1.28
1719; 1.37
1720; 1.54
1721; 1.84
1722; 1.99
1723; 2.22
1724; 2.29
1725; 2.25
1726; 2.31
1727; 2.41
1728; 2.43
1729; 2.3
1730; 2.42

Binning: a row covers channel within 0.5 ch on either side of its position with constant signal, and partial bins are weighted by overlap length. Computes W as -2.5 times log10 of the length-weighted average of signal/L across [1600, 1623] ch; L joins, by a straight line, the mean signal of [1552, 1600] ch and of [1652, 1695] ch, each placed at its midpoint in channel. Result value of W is 0.28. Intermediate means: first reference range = 2.76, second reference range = 2.59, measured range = 2.08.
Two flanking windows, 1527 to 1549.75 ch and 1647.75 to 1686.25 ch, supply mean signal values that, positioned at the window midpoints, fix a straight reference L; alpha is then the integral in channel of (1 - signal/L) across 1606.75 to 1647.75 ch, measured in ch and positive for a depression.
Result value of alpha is 3.4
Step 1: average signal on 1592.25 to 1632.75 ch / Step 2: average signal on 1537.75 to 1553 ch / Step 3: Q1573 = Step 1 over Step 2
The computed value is 0.72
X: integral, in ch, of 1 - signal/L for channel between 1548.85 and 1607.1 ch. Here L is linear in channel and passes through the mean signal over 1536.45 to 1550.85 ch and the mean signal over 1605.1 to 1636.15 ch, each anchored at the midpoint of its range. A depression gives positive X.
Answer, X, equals 3.6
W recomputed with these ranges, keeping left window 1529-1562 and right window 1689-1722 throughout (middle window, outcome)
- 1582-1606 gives 0.22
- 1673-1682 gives -0.17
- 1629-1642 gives -0.15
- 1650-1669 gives -0.19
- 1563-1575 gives 0.03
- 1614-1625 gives 0.09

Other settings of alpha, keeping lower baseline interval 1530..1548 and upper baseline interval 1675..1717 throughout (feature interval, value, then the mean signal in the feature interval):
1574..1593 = 0.9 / 2.76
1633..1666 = -4.4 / 2.83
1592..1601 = 2.2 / 2.12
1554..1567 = 0.0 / 3.04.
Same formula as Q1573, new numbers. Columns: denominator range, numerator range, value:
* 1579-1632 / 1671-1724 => 0.92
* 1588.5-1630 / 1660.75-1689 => 1.15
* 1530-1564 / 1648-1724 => 0.75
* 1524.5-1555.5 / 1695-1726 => 0.61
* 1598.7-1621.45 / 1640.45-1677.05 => 1.35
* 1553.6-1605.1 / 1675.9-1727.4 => 0.81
